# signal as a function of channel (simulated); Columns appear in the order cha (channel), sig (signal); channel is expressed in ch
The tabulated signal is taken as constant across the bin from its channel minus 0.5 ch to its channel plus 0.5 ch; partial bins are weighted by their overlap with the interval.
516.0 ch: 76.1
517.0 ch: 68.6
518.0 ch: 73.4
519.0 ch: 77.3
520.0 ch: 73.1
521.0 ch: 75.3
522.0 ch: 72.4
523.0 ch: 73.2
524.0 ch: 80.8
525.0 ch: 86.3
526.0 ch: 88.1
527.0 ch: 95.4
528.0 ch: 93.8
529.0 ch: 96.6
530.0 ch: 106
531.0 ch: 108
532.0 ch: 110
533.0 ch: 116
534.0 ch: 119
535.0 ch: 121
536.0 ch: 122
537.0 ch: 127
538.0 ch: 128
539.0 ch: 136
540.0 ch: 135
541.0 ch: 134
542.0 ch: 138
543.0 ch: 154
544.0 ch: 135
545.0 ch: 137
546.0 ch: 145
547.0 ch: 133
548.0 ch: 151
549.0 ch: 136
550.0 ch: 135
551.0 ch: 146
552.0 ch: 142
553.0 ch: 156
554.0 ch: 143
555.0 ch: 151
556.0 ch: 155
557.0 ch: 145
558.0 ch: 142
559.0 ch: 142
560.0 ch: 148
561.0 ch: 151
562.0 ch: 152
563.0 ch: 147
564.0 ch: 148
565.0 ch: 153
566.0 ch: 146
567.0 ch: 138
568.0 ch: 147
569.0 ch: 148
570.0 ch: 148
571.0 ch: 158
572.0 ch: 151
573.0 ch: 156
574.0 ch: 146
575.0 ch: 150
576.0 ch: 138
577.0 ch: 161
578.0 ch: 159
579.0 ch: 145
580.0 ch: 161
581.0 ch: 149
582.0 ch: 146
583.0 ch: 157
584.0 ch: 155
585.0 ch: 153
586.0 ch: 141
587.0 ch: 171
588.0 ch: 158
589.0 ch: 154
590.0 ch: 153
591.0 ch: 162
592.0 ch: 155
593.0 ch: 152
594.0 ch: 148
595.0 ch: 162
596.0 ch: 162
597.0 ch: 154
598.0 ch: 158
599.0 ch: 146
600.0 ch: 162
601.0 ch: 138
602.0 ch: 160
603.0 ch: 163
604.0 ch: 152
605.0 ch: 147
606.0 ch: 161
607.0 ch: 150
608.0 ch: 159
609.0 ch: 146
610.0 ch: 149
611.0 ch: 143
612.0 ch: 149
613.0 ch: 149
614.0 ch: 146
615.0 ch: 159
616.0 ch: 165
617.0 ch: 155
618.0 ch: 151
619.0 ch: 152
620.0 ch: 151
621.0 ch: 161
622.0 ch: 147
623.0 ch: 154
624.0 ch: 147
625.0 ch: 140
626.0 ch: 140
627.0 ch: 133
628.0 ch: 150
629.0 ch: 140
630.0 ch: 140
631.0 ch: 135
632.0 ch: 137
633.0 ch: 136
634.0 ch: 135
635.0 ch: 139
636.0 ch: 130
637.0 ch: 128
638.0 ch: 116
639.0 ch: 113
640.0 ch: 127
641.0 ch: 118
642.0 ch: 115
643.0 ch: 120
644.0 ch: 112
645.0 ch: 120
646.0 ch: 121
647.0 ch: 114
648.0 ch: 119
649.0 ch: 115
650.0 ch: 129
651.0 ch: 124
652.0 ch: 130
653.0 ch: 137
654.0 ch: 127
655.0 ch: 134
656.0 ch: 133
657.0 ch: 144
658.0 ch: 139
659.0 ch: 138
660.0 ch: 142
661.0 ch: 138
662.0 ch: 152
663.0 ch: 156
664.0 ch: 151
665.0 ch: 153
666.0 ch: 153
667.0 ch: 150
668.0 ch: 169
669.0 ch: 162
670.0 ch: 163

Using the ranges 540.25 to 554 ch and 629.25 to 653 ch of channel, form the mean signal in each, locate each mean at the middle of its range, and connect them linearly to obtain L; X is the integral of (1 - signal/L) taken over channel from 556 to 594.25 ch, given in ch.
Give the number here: -4.0 ch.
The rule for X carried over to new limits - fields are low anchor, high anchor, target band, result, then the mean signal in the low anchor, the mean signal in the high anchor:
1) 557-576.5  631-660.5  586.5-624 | -4.4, 148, 127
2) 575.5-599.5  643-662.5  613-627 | -0.9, 154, 130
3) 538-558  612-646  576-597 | -2.2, 142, 138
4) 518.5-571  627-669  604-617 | -2.0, 127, 134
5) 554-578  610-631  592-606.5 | -0.6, 149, 148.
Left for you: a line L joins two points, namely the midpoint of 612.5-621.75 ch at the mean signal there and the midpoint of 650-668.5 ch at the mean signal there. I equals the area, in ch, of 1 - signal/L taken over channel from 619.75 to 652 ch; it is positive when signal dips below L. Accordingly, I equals 3.9 ch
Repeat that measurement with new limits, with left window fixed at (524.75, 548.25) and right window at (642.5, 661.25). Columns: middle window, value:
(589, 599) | -2.5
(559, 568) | -1.8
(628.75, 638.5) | -0.5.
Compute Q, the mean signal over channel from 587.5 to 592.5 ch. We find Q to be 156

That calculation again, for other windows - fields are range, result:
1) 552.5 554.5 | 150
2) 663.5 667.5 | 152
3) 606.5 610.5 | 151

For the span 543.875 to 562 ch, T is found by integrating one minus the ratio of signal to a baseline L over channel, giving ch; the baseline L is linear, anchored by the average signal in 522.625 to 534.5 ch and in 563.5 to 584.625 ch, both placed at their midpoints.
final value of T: -2.7 ch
